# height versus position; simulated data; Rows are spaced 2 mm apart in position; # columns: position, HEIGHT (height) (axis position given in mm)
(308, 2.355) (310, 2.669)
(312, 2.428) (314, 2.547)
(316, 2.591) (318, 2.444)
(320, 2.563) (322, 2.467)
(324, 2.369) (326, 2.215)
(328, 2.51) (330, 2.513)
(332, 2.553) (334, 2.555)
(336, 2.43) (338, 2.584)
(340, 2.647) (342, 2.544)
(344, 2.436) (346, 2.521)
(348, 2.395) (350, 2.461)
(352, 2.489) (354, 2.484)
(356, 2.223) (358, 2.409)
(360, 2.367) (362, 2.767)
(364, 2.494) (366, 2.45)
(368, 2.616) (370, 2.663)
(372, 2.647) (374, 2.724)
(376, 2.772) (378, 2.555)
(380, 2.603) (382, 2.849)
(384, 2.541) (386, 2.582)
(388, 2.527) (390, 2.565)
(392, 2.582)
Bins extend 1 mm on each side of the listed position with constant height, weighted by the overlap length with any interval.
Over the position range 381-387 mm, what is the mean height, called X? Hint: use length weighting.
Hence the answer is 2.66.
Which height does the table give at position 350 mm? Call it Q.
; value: 2.461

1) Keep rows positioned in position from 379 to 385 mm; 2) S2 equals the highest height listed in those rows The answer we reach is 2.849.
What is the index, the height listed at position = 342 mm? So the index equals 2.544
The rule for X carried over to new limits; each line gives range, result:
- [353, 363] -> 2.45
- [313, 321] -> 2.54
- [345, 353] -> 2.47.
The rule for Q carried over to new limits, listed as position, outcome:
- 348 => 2.395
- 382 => 2.849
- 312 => 2.428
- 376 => 2.772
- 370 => 2.663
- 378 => 2.555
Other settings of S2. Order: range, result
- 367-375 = 2.724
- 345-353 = 2.521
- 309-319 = 2.669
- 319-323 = 2.563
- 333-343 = 2.647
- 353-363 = 2.767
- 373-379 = 2.772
